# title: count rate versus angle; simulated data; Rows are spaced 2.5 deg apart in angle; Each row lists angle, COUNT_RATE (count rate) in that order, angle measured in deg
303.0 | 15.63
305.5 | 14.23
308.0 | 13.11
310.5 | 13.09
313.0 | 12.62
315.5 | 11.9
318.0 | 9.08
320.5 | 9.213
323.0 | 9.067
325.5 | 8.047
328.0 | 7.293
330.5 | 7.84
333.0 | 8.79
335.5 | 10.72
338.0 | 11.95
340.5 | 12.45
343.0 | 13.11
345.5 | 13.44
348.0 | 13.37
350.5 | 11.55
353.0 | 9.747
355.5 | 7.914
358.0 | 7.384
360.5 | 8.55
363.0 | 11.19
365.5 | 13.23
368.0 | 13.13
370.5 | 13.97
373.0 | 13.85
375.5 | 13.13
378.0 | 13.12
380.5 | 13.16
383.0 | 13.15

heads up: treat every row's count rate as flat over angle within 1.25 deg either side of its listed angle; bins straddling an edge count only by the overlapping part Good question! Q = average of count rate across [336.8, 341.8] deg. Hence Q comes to 12.2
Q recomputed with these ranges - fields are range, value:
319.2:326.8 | 8.77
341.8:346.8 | 13.3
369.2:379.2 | 13.5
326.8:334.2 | 7.97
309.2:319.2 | 11.7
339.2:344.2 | 12.8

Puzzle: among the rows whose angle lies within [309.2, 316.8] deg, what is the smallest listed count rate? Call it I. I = 11.9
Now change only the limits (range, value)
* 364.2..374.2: 13.13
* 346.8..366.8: 7.384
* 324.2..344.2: 7.293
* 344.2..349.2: 13.37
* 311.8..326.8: 8.047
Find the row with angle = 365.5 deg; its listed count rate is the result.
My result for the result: 13.23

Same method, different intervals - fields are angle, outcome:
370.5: 13.97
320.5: 9.213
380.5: 13.16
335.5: 10.72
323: 9.067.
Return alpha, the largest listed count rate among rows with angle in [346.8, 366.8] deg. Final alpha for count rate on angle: 13.37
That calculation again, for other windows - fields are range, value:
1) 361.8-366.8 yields 13.23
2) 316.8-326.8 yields 9.213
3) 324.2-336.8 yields 10.72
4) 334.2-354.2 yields 13.44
